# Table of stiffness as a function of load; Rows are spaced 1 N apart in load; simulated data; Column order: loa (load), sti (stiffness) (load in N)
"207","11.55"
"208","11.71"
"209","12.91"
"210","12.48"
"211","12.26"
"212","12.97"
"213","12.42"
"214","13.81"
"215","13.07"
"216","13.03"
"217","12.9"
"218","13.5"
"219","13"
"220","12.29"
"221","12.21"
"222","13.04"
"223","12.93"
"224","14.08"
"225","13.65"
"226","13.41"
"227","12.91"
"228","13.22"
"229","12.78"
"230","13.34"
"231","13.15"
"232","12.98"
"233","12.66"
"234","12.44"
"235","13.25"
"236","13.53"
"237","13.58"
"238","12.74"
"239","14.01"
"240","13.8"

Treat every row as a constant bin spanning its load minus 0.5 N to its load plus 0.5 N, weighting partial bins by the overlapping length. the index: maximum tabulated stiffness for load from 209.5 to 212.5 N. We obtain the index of 12.97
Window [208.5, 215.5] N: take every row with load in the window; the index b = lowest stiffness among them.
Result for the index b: 12.26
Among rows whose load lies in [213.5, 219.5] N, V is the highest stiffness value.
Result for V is 13.81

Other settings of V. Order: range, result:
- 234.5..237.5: 13.58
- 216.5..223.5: 13.5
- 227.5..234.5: 13.34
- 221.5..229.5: 14.08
